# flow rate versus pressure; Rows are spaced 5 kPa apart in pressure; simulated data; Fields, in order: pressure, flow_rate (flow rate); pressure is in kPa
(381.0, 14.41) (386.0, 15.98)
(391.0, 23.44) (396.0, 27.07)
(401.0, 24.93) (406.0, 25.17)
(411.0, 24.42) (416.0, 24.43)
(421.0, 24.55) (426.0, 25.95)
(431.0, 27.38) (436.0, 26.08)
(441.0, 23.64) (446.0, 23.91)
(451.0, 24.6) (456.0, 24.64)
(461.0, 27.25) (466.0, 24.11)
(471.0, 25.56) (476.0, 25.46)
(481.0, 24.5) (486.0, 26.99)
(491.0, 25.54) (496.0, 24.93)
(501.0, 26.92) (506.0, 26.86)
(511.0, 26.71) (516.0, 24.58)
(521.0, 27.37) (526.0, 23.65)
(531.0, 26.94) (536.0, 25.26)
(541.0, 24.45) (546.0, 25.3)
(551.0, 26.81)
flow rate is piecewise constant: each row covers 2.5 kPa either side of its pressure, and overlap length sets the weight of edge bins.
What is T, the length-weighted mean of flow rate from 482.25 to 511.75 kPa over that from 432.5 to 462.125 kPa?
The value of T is 1.05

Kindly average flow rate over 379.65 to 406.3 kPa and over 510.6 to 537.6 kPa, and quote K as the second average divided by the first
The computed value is 1.17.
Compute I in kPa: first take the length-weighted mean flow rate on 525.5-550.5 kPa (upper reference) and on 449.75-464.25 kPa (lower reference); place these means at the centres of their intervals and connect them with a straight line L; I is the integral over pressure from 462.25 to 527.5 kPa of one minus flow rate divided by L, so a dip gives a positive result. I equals -0.6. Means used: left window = 25.5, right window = 25.4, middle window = 25.7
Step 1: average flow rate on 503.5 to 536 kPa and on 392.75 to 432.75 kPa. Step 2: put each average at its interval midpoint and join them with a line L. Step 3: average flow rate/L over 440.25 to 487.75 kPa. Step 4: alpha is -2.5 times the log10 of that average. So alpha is 0.03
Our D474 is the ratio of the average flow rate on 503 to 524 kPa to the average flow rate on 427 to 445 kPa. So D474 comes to 1.0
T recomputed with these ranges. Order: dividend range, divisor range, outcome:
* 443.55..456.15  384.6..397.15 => 1.10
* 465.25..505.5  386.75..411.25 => 1.05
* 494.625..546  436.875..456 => 1.06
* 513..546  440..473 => 1.02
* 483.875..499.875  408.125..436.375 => 1.02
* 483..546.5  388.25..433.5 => 1.02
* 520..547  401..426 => 1.02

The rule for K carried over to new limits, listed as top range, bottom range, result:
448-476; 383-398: 1.16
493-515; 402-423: 1.06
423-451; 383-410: 1.09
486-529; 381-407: 1.16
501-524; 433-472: 1.06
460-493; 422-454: 1.01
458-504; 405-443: 1.02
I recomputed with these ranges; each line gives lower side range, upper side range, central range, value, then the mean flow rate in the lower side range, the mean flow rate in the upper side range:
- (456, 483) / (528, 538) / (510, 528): 0.2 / 25.3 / 26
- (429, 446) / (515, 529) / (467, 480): 0.1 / 25.4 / 25.3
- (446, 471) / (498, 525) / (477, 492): 0.0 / 25.1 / 26.3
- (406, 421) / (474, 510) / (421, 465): -0.5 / 24.6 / 25.9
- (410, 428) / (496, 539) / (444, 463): 0.1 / 24.8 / 26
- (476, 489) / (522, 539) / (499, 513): -0.7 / 25.7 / 25.4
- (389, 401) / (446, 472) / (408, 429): 0.2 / 25.3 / 25.1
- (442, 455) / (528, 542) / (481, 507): -1.1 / 24.2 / 25.6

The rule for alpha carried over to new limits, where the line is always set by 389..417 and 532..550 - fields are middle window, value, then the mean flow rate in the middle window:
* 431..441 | -0.03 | 25.8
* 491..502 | -0.02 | 25.7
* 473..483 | 0.01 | 25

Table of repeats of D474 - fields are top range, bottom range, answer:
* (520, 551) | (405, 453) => 1.02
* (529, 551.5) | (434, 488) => 1.02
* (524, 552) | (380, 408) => 1.14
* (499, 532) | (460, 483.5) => 1.03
